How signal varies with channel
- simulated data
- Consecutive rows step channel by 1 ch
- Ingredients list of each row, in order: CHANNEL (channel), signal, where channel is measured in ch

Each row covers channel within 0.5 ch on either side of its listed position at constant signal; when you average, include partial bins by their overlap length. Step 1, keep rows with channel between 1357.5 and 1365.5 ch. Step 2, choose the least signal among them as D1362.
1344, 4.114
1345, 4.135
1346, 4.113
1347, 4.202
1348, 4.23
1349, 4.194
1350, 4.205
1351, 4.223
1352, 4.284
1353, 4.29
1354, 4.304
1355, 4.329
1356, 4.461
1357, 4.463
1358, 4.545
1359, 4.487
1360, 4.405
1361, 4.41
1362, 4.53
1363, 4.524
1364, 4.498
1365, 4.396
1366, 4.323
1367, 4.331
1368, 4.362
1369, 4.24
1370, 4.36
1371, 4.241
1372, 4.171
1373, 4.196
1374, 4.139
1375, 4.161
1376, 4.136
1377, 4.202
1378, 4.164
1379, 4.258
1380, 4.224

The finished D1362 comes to 4.396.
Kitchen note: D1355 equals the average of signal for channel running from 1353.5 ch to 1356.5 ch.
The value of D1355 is 4.36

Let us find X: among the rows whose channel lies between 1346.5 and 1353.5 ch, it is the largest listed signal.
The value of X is 4.29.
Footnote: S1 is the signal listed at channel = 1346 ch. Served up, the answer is 4.113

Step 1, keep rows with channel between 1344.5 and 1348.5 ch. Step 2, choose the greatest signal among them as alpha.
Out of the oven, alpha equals 4.23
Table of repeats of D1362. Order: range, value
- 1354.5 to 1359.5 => 4.329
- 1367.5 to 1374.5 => 4.139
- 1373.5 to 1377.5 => 4.136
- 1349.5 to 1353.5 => 4.205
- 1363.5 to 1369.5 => 4.24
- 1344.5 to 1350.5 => 4.113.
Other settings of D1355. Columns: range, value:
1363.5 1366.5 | 4.41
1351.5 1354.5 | 4.29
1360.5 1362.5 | 4.47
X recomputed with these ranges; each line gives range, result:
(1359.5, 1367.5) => 4.53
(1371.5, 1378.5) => 4.202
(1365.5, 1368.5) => 4.362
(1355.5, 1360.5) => 4.545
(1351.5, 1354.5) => 4.304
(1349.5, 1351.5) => 4.223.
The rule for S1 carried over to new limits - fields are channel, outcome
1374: 4.139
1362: 4.53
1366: 4.323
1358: 4.545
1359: 4.487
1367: 4.331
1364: 4.498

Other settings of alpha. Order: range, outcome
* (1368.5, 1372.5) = 4.36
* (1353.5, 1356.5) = 4.461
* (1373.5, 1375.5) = 4.161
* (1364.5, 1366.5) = 4.396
